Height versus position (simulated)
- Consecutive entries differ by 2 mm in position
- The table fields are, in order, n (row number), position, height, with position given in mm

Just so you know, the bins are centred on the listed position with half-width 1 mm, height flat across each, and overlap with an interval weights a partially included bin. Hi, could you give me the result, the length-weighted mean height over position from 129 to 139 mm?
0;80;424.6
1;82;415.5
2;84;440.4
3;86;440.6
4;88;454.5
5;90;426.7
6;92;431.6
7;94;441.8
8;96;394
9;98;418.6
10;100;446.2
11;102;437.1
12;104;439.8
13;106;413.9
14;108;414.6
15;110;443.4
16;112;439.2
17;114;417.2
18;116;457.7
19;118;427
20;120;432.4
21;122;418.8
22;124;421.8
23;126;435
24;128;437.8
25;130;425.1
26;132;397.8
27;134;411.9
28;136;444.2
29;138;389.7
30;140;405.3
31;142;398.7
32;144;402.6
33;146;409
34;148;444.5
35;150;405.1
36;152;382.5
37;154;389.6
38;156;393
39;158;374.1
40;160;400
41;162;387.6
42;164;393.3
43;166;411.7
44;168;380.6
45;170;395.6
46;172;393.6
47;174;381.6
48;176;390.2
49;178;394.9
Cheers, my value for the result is 414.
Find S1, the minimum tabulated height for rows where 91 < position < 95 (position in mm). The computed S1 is 431.6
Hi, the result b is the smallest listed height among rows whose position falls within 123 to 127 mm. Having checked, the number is 421.8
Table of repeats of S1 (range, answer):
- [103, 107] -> 413.9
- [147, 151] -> 405.1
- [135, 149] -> 389.7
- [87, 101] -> 394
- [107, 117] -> 414.6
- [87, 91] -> 426.7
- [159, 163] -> 387.6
